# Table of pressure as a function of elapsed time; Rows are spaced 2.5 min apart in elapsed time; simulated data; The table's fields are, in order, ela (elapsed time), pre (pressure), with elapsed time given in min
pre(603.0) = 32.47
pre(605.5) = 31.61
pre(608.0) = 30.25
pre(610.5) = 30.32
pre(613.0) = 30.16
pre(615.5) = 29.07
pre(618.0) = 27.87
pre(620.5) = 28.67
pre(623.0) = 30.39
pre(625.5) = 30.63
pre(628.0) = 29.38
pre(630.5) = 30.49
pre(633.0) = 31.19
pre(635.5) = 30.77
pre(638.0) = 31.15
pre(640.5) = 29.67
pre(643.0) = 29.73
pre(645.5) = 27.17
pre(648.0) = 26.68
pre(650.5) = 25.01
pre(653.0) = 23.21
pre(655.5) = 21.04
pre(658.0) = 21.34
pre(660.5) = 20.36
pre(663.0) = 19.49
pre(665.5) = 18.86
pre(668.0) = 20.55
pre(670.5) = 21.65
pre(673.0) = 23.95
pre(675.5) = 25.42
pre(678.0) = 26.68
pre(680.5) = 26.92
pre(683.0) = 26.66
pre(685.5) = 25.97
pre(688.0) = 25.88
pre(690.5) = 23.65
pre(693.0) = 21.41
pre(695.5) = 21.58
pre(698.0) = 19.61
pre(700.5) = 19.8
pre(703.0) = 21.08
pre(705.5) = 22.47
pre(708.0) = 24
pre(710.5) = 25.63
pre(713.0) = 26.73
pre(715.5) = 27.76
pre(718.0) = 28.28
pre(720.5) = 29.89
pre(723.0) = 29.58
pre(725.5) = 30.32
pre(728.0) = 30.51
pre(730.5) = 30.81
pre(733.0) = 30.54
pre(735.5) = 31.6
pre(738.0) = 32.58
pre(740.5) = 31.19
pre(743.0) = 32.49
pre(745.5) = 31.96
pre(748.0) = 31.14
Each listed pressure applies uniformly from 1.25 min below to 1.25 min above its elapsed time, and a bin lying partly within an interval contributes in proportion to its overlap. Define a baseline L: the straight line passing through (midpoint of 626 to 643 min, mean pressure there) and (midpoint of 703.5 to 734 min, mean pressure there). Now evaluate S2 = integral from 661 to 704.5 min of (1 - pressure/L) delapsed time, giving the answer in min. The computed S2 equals 9.2 min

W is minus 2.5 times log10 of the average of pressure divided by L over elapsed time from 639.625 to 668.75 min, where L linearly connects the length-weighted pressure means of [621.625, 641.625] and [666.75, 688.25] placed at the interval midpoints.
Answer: 0.18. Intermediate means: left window 30.5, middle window 23.6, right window 24.8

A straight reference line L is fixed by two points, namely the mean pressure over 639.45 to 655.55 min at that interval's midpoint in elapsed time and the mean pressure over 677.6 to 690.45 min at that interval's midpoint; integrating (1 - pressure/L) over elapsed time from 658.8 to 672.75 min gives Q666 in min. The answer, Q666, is 3.1 min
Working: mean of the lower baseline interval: 26.4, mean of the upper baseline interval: 26.1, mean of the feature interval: 20.5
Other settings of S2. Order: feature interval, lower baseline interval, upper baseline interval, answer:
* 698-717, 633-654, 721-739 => 4.05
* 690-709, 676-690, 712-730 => 4.07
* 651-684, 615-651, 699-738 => 6.60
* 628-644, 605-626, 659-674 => -2.61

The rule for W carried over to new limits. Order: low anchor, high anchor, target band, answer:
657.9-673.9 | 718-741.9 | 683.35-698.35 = 0.05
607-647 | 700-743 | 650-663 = 0.32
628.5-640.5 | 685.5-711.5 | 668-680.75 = 0.06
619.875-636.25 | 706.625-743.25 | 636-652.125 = 0.07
